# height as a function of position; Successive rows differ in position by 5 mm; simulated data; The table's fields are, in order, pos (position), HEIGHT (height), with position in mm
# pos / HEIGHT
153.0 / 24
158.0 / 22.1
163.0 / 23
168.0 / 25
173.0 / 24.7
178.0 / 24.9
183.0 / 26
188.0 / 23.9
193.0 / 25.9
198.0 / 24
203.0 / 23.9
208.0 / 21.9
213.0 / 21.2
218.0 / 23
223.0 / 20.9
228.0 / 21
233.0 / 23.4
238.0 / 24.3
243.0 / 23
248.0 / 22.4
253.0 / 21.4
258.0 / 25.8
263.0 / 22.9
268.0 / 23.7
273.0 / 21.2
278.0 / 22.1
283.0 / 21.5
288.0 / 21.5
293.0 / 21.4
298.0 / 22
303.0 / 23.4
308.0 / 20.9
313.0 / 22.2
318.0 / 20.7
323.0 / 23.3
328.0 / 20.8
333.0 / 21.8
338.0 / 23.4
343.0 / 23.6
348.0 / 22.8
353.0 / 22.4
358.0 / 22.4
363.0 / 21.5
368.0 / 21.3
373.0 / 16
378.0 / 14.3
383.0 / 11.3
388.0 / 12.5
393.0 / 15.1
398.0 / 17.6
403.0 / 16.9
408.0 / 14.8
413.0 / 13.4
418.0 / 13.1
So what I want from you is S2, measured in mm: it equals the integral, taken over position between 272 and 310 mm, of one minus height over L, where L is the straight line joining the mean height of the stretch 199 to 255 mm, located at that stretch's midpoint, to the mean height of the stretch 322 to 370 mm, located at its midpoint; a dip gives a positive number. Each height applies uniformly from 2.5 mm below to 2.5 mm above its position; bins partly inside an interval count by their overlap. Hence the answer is 1.0 mm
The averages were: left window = 22.5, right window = 22.3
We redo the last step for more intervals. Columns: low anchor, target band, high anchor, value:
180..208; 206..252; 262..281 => 2.4 mm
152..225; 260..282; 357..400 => -2.0 mm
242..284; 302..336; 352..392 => -3.1 mm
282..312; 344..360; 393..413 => -3.3 mm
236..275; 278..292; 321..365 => 0.8 mm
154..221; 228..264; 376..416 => -3.4 mm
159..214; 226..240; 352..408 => -0.3 mm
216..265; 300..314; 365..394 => -2.2 mm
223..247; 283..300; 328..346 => 0.8 mm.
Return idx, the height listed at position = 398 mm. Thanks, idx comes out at 17.6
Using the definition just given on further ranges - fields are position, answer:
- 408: 14.8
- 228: 21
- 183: 26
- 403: 16.9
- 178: 24.9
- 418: 13.1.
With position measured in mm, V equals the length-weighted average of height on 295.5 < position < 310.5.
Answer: 22.1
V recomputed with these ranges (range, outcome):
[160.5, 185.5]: 24.7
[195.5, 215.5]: 22.8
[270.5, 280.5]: 21.6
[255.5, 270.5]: 24.1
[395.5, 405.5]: 17.2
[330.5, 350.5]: 22.9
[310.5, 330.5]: 21.8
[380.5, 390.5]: 11.9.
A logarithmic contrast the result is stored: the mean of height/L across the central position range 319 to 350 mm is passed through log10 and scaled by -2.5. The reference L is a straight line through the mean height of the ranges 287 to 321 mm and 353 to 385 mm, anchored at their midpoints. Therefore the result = -0.12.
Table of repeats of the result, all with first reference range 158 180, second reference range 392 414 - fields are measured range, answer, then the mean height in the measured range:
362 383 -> -0.02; 17.2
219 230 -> 0.05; 21.2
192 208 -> -0.05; 24.1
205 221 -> 0.02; 22.1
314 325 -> -0.17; 22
